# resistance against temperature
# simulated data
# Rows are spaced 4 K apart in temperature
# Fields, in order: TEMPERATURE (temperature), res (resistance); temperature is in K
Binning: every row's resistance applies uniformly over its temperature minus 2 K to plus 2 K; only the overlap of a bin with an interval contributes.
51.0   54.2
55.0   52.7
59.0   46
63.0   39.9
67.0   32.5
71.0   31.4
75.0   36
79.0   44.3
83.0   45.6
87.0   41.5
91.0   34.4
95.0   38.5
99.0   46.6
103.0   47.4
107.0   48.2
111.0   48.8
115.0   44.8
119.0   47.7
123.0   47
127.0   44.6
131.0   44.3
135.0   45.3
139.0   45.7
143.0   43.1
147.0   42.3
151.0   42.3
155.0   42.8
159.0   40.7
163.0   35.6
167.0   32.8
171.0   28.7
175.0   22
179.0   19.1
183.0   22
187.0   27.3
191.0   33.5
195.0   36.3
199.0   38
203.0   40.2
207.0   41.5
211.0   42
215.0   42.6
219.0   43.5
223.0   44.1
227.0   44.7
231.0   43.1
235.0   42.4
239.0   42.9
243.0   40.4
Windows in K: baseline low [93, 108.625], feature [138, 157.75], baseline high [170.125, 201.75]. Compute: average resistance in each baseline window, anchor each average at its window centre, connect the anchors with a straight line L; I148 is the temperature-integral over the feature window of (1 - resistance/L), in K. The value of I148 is -3.9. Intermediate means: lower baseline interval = 45.1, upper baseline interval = 28.6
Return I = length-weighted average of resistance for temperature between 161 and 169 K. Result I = 34.2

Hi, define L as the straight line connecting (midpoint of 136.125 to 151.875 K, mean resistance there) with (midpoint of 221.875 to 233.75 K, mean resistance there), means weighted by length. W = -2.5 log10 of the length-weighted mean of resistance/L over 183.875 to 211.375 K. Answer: 0.21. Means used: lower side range 43.5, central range 36.1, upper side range 43.9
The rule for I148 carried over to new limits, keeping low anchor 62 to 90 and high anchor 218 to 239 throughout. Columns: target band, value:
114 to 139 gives -3.40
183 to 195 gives 3.48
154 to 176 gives 3.99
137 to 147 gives -0.81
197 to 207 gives 0.72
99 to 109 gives -2.06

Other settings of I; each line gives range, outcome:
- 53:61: 49.4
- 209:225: 43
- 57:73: 37.5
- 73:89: 41.8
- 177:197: 27.6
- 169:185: 23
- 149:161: 41.9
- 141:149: 42.7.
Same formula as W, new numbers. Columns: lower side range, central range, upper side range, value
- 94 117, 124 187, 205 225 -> 0.22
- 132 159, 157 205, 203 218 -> 0.33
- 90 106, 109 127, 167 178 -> -0.22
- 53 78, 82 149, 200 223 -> -0.10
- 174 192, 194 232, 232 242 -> -0.21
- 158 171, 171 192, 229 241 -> 0.43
